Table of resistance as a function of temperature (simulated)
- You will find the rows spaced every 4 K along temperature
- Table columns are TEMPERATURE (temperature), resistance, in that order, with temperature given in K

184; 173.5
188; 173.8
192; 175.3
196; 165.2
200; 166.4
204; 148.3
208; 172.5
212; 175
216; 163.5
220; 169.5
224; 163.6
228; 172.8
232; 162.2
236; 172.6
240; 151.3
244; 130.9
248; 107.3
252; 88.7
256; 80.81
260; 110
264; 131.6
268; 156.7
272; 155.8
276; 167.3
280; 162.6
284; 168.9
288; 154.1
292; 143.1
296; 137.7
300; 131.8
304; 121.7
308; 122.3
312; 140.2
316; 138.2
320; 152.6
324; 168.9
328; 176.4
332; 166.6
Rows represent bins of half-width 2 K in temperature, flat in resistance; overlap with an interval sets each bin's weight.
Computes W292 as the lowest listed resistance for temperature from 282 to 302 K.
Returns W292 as 131.8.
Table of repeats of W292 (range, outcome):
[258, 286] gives 110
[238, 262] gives 80.81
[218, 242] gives 151.3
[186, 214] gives 148.3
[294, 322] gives 121.7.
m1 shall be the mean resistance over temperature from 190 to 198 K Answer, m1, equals 170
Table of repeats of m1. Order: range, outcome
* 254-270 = 120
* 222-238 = 168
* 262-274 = 148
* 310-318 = 139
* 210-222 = 169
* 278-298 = 153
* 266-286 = 162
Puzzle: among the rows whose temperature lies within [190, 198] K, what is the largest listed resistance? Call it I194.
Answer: 175.3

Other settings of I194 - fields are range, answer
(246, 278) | 167.3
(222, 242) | 172.8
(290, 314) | 143.1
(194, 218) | 175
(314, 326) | 168.9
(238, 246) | 151.3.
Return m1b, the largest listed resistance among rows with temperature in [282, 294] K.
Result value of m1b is 168.9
